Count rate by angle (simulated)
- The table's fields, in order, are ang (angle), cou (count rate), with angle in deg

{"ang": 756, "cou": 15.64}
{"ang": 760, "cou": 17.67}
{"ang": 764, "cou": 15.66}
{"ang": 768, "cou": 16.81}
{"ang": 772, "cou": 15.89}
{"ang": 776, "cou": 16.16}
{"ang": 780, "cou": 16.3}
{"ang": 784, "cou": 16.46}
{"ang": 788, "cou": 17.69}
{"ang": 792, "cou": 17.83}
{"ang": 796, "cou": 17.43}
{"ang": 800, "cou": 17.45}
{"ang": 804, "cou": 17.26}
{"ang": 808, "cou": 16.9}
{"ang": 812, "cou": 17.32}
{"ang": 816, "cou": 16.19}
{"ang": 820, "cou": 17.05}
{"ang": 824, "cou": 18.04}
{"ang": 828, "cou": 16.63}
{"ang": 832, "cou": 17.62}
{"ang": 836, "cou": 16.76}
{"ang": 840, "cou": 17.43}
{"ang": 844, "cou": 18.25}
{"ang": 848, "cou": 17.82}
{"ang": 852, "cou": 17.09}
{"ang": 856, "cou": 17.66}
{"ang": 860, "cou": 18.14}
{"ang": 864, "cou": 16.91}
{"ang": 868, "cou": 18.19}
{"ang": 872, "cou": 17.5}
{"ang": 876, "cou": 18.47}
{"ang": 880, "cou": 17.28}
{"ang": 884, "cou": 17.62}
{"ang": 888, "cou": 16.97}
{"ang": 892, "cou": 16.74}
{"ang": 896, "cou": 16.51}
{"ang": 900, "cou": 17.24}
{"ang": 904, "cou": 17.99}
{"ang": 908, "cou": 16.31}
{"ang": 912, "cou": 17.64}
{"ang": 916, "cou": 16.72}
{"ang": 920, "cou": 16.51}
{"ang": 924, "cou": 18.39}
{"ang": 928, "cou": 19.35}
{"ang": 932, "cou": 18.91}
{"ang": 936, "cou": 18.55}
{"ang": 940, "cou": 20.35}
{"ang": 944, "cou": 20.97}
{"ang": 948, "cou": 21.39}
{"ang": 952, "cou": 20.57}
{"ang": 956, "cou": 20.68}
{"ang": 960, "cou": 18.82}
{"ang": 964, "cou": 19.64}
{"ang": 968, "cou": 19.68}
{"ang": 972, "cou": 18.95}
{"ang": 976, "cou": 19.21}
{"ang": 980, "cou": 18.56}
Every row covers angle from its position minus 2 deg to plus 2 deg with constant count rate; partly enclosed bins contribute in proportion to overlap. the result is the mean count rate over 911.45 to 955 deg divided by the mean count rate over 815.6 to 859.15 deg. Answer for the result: 1.10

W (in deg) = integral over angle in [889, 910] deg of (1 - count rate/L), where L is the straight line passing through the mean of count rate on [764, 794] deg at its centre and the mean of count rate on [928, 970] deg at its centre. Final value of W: 2.2 deg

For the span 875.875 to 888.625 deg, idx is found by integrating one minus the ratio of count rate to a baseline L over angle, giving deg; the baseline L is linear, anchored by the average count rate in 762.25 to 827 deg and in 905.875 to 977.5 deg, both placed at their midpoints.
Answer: 0.46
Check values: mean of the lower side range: 16.9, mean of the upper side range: 19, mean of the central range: 17.5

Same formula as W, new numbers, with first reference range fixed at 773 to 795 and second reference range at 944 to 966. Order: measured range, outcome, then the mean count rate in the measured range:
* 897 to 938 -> 3.8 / 17.7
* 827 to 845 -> 0.6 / 17.3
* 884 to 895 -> 1.2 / 17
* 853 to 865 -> 0.5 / 17.6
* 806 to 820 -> 0.5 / 16.8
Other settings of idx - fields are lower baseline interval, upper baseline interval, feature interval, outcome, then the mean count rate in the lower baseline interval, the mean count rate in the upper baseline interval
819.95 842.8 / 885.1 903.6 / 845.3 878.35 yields -1.10 deg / 17.3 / 17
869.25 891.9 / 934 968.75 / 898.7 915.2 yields 1.09 deg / 17.5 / 20.1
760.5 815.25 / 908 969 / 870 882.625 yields 0.31 deg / 16.9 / 19.1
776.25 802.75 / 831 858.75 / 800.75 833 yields 0.38 deg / 17.1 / 17.5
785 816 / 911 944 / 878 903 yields 1.44 deg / 17.3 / 18.5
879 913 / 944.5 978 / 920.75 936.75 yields -0.10 deg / 17.1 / 19.9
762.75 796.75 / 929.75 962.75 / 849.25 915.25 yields 4.73 deg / 16.7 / 20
